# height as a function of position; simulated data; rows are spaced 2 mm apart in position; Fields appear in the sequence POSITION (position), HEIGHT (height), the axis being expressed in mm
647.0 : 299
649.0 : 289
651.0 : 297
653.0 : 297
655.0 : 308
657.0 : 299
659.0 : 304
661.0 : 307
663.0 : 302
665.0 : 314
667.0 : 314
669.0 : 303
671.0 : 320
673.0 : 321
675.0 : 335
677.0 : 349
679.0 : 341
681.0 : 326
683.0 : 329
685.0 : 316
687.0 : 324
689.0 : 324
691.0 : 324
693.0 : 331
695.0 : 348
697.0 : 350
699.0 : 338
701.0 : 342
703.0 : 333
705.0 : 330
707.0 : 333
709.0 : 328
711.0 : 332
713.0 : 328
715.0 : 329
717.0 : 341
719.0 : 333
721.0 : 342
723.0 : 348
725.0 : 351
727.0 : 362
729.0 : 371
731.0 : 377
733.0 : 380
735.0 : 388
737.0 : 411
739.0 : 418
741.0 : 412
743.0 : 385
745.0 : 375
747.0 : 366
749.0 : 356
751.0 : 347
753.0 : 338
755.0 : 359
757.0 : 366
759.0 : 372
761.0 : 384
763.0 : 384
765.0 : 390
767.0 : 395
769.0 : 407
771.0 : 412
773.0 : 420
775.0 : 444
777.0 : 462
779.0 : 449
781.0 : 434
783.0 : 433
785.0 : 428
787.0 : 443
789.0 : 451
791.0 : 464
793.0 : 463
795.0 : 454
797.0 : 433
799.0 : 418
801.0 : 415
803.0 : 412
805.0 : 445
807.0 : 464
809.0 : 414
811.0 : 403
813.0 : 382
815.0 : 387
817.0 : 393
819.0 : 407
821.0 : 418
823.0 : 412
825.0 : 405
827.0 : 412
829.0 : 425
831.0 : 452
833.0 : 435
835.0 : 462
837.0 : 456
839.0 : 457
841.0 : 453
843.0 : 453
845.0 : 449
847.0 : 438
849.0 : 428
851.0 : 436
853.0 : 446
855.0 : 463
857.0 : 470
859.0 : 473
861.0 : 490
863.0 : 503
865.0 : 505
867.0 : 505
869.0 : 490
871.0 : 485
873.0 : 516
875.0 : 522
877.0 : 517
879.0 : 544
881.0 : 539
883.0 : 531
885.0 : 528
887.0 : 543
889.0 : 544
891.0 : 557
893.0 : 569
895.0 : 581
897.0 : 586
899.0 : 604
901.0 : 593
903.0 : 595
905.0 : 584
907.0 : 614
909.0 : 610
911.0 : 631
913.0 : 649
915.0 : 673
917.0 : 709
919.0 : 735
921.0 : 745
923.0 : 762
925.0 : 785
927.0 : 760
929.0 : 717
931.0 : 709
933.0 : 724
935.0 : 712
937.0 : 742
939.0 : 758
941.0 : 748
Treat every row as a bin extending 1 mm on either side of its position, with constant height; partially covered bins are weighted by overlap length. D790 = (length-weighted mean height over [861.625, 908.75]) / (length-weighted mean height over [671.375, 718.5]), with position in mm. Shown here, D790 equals 1.6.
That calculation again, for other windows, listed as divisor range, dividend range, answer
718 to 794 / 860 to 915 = 1.40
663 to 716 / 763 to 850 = 1.31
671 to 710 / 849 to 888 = 1.50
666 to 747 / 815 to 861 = 1.27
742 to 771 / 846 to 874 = 1.27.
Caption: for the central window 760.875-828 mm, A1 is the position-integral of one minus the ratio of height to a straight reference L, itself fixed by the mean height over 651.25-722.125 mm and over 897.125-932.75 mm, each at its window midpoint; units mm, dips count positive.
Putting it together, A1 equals 9.0 mm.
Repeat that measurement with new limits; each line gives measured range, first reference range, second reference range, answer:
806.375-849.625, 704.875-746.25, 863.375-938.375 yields 6.9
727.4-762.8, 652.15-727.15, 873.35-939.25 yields 2.5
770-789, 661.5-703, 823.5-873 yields -1.5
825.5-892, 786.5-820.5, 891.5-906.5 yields 4.8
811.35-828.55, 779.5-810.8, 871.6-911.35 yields 2.5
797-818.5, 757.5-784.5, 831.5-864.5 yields 1.0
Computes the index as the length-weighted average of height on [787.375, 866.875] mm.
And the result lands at 440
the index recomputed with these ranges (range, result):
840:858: 448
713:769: 370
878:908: 567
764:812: 431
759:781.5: 414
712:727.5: 341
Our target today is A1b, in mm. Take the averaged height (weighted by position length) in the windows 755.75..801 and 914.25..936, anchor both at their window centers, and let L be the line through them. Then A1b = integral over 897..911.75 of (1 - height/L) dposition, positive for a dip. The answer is 1.8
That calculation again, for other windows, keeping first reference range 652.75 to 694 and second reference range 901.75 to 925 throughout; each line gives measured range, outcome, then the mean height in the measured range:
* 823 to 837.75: 3.1 mm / 433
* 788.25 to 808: 2.3 mm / 442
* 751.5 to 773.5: 3.3 mm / 383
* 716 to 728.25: 1.4 mm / 347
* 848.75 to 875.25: 5.0 mm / 481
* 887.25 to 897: 1.1 mm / 564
